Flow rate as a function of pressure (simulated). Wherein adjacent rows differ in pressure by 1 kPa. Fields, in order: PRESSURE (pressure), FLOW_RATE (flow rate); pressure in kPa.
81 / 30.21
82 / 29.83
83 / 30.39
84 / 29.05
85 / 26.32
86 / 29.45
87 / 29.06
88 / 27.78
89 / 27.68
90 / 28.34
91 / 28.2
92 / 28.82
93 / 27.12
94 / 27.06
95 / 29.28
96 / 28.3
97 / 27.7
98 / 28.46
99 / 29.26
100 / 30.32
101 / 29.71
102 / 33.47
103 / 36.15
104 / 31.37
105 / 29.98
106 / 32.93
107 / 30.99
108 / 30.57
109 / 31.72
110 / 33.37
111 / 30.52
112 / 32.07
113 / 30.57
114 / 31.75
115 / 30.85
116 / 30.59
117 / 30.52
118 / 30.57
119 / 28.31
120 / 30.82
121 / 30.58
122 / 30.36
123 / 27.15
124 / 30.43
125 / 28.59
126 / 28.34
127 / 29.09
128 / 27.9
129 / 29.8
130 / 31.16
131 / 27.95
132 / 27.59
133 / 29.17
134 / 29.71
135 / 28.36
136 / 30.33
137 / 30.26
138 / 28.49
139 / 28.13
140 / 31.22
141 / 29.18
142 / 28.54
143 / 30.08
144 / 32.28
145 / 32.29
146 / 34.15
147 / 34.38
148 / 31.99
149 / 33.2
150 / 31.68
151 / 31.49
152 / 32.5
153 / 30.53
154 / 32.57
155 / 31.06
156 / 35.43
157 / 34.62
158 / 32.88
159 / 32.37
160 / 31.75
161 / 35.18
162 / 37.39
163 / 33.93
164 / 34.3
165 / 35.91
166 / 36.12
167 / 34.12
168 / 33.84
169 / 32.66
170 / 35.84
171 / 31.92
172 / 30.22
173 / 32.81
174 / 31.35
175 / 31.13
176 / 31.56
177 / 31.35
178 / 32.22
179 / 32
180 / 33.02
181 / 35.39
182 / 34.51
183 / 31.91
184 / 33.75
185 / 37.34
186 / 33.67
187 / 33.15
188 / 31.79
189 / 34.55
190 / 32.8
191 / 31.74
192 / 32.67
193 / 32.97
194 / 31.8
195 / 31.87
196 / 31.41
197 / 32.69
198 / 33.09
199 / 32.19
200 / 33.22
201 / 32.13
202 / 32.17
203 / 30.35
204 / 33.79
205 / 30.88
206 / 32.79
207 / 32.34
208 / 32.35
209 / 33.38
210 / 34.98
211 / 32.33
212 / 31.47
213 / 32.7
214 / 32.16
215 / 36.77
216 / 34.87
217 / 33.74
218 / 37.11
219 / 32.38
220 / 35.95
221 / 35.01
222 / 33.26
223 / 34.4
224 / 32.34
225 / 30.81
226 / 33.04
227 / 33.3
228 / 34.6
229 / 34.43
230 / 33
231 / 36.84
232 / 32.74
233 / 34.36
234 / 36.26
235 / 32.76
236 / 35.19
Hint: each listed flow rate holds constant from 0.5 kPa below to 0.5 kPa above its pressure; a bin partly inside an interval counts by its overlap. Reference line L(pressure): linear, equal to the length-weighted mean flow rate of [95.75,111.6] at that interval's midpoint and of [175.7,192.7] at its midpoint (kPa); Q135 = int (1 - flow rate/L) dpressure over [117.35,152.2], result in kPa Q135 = 1.8 kPa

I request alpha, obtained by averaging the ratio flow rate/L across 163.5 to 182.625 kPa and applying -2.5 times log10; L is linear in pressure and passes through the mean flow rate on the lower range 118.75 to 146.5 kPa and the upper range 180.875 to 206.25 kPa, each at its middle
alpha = -0.05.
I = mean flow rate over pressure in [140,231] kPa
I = 33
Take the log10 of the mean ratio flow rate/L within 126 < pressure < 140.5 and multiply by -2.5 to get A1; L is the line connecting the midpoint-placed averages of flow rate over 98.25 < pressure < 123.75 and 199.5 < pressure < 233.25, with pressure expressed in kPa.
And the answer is 0.08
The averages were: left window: 30.9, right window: 33.4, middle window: 29.2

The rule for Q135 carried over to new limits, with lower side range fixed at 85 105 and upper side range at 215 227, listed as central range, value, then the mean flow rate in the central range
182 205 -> 0.1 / 32.8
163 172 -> -0.6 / 34.1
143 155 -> -0.4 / 32.3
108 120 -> -0.4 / 31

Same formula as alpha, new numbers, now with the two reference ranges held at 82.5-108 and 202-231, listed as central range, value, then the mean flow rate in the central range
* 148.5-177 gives -0.048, 33.1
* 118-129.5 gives 0.042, 29.3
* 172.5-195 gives -0.017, 32.9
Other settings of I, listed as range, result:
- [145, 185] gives 33.2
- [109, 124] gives 30.6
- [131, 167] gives 31.9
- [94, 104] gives 30.2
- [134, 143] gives 29.4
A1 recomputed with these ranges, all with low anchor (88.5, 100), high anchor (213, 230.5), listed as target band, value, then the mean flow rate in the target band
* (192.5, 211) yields 0.019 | 32.5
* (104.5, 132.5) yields -0.030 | 30.2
